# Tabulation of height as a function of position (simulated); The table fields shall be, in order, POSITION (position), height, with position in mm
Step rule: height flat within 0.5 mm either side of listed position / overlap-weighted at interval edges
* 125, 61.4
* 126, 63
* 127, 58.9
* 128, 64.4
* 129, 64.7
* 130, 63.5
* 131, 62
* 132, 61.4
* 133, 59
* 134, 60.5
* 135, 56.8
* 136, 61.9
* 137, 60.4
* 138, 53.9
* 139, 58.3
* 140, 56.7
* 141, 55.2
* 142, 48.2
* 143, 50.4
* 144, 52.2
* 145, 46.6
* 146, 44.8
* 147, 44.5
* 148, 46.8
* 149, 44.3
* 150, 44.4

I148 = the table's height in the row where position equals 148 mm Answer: 46.8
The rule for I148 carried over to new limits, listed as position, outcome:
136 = 61.9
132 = 61.4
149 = 44.3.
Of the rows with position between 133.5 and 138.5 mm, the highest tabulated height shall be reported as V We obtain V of 61.9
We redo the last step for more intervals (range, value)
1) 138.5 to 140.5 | 58.3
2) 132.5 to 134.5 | 60.5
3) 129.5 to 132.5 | 63.5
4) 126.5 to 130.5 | 64.7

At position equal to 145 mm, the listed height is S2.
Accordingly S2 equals 46.6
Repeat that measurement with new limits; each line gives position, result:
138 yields 53.9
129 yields 64.7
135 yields 56.8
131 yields 62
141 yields 55.2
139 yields 58.3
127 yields 58.9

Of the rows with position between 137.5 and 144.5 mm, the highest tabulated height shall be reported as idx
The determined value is 58.3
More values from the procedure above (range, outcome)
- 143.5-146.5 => 52.2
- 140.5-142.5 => 55.2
